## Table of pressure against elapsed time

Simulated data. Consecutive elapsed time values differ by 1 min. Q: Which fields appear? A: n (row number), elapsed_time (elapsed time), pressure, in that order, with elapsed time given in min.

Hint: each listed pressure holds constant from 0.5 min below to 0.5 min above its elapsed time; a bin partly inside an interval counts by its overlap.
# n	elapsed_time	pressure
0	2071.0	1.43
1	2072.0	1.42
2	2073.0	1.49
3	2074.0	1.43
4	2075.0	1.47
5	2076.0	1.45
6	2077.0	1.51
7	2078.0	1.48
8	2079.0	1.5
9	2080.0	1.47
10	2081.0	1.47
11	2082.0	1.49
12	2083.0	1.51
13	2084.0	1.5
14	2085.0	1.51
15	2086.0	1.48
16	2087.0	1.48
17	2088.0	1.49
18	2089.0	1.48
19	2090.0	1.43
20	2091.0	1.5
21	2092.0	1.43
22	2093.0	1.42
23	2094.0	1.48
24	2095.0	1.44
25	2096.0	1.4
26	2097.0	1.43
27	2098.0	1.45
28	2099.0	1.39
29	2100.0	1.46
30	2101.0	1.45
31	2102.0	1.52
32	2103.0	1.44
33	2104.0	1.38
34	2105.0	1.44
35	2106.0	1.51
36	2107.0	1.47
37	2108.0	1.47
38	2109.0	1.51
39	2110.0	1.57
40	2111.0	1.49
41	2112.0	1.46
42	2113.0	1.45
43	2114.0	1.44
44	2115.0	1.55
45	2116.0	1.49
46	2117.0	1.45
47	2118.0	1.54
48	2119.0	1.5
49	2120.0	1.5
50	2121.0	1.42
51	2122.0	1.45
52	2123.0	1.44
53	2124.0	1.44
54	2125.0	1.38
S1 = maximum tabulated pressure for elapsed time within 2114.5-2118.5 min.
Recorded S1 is 1.55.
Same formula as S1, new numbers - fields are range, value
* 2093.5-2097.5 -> 1.48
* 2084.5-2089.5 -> 1.51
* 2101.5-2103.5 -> 1.52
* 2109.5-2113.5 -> 1.57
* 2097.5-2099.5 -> 1.45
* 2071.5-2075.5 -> 1.49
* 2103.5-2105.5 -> 1.44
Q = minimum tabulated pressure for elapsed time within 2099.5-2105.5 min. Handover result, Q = 1.38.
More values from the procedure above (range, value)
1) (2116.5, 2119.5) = 1.45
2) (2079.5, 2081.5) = 1.47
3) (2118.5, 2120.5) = 1.5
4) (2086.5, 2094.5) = 1.42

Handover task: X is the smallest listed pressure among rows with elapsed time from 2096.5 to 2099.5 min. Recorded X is 1.39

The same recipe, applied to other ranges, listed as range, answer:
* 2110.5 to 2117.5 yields 1.44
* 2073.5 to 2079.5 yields 1.43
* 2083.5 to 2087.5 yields 1.48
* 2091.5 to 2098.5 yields 1.4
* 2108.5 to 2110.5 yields 1.51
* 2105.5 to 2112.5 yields 1.46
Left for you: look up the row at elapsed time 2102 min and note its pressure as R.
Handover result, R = 1.52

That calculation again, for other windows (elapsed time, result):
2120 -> 1.5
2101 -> 1.45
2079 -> 1.5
